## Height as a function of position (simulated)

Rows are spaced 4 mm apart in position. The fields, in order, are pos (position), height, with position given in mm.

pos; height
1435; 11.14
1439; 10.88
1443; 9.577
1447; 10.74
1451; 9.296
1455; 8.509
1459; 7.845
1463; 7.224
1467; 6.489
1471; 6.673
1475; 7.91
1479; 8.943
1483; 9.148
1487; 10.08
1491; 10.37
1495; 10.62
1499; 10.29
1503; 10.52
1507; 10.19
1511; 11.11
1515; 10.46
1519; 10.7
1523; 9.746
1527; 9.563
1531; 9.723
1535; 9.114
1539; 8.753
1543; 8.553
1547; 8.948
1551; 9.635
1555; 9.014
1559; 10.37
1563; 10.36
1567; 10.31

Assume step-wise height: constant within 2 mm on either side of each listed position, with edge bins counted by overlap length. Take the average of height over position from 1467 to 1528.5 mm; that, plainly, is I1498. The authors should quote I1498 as 9.65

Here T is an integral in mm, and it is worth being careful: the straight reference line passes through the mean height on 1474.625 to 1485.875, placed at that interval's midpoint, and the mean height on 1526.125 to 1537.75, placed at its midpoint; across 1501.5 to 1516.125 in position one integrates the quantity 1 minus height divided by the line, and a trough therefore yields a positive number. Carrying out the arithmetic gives -2.2 mm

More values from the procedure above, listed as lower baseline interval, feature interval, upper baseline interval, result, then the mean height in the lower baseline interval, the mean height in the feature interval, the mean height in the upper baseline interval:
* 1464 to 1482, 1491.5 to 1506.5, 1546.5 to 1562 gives -4.0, 7.58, 10.4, 9.6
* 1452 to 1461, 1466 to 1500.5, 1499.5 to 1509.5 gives 1.9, 8.3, 9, 10.4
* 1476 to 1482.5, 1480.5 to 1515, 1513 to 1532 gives -3.4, 8.83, 10.3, 10.1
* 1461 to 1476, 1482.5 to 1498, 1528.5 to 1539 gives -4.7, 7.02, 10.2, 9.3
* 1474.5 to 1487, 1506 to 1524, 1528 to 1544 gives -2.9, 8.98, 10.5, 9.1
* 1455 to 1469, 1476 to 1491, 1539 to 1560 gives -3.1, 7.38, 9.42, 9.2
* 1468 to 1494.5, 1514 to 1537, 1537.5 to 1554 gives -2.4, 8.86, 9.86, 8.98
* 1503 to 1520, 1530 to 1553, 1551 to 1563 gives 2.2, 10.6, 9.09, 9.79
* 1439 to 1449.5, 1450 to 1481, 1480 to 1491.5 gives 6.7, 10.3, 7.81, 9.72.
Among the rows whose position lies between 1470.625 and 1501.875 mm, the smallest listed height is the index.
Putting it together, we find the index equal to 6.673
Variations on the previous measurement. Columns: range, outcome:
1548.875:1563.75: 9.014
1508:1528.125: 9.563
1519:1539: 8.753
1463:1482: 6.489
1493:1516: 10.19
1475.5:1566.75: 8.553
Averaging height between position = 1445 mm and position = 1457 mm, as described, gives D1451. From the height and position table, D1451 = 9.52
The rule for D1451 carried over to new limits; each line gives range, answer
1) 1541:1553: 9.05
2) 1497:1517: 10.5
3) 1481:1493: 9.87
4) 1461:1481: 7.45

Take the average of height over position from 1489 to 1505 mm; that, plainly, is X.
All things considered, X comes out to 10.4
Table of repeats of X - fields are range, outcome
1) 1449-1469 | 7.87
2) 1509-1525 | 10.5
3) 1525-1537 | 9.47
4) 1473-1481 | 8.43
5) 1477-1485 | 9.05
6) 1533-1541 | 8.93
